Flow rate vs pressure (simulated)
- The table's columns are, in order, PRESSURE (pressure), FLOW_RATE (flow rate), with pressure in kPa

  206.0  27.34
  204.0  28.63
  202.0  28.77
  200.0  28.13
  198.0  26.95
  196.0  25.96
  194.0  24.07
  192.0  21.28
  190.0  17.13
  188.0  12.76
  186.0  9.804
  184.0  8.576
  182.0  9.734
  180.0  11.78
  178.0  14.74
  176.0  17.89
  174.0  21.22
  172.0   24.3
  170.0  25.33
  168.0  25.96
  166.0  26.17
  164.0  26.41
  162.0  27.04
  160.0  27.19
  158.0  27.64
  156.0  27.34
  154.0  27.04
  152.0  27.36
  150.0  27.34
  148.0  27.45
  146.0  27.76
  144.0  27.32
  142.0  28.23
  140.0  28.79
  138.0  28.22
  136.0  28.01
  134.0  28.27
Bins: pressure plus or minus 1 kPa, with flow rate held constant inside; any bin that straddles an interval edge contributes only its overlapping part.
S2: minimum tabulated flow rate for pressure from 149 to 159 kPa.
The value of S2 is 27.04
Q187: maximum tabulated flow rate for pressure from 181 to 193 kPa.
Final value 21.28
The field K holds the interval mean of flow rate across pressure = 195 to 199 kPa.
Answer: 26.5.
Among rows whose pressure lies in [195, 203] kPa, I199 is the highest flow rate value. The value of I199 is 28.77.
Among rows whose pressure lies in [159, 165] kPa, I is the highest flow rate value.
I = 27.19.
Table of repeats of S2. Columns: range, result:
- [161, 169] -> 25.96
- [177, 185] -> 8.576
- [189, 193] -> 17.13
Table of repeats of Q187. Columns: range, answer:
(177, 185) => 14.74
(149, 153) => 27.36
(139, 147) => 28.79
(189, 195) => 24.07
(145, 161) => 27.76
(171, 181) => 24.3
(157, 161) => 27.64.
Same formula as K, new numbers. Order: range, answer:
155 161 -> 27.4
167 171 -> 25.6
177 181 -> 13.3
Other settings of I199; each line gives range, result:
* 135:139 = 28.22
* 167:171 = 25.96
